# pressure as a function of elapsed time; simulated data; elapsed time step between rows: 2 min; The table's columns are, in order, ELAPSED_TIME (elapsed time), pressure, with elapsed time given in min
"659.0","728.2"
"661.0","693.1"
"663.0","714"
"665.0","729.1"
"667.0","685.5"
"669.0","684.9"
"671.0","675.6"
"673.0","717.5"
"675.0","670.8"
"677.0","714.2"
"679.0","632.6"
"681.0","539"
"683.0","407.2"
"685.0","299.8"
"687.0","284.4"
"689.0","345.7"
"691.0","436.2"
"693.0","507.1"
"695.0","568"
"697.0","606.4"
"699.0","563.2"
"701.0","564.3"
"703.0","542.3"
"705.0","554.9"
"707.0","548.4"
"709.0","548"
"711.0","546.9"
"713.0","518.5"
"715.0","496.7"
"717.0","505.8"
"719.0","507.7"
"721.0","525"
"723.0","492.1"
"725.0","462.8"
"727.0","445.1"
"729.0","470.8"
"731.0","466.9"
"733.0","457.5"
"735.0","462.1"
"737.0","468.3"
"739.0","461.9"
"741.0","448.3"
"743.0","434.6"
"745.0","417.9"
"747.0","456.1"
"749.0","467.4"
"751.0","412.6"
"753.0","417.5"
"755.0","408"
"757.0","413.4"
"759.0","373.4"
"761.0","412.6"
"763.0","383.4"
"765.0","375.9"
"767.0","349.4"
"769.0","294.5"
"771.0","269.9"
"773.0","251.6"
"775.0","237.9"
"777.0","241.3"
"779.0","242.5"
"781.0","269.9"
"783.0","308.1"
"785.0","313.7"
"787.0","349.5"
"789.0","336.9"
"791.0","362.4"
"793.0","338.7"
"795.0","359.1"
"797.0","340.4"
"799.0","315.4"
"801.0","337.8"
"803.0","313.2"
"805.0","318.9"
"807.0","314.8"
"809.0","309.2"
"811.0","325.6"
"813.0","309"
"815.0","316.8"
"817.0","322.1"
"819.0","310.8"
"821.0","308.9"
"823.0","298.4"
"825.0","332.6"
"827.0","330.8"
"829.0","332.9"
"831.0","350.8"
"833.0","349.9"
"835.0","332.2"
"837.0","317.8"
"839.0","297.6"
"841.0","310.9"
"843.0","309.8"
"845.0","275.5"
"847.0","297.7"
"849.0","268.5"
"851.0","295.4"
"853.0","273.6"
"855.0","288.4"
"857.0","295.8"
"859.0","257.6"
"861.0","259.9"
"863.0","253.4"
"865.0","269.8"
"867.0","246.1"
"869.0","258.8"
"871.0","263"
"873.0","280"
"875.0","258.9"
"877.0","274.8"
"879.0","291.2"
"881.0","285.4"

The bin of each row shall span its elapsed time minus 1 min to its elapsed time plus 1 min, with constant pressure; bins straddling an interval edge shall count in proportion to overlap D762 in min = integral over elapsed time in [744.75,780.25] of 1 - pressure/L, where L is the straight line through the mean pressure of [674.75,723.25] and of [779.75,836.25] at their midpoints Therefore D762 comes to 4.5 min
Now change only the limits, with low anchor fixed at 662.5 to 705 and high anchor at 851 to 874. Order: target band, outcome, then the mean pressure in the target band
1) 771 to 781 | 4.0 min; 249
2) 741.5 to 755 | 0.7 min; 433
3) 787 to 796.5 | 0.9 min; 349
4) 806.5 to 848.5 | 1.2 min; 316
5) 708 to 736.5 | 0.5 min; 493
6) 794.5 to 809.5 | 1.8 min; 326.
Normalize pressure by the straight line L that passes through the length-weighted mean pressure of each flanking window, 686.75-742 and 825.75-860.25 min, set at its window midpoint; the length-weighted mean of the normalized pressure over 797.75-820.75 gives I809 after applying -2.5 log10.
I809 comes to 0.12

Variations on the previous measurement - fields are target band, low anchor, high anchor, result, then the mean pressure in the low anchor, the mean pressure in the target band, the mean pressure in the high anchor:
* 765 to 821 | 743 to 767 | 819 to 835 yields 0.18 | 411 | 311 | 328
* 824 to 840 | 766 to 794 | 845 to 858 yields -0.15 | 298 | 331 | 286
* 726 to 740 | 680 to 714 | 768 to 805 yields -0.11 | 493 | 462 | 305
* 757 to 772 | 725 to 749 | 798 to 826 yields 0.14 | 455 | 355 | 317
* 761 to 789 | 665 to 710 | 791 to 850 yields 0.30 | 554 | 304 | 320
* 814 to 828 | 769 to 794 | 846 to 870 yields -0.13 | 294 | 317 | 272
